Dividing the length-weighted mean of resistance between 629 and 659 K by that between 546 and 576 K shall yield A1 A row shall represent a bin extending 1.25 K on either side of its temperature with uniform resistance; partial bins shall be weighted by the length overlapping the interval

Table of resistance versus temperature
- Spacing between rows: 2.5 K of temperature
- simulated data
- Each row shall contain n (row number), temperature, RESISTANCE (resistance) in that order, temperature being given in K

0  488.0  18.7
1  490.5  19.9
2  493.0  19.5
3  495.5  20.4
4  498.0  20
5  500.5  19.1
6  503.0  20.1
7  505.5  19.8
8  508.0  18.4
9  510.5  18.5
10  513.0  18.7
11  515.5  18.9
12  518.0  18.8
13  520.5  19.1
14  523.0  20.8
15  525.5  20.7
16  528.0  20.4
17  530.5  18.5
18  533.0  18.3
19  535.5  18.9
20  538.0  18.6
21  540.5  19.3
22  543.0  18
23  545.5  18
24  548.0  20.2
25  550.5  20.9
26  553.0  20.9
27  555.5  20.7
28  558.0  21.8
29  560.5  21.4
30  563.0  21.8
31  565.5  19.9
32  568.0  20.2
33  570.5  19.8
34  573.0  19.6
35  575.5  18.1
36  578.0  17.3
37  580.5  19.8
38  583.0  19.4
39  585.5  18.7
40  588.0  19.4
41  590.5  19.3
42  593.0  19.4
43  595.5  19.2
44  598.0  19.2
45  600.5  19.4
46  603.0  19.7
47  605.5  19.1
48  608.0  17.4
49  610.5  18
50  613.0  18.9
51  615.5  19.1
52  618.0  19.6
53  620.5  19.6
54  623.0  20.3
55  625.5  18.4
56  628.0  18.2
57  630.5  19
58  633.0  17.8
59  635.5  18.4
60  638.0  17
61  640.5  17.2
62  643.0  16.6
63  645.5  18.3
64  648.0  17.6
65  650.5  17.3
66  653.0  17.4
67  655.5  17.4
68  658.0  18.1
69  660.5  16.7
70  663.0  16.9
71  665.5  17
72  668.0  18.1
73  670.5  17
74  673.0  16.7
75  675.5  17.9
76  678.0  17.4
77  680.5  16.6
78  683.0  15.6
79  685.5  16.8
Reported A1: 0.9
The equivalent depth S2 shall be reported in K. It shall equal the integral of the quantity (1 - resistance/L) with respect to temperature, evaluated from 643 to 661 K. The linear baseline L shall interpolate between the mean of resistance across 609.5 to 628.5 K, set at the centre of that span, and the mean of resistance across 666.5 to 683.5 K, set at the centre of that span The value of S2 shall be 0.4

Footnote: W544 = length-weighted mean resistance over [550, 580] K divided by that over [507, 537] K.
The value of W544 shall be 1.05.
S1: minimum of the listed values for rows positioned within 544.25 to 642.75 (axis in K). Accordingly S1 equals 17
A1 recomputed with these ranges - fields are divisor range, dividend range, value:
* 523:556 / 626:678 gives 0.90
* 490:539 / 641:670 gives 0.90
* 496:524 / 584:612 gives 0.98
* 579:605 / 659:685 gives 0.88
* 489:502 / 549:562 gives 1.07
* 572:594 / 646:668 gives 0.92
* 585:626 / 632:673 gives 0.91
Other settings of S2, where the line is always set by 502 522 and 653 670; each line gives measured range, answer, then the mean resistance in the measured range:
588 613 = -1.3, 19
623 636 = -0.6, 18.5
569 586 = -0.6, 19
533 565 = -2.3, 20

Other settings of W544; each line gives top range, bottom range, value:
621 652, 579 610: 0.94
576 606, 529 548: 1.03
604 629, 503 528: 0.97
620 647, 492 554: 0.94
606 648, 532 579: 0.93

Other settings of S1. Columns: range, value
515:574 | 18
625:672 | 16.6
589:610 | 17.4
